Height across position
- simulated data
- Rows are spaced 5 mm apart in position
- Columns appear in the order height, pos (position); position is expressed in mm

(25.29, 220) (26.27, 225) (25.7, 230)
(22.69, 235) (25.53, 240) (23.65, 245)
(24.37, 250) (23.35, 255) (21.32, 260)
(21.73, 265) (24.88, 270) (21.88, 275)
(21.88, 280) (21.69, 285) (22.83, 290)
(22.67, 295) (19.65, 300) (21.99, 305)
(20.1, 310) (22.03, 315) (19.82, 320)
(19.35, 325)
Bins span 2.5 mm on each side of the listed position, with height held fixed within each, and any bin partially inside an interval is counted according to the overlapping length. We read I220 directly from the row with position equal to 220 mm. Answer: 25.29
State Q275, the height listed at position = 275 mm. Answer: 21.88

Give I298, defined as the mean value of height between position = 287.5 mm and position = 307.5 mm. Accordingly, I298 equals 21.8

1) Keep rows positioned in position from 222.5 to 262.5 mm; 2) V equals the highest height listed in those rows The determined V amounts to 26.27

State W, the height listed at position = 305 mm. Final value 21.99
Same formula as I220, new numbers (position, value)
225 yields 26.27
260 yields 21.32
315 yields 22.03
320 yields 19.82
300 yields 19.65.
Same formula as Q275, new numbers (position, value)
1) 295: 22.67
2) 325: 19.35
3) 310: 20.1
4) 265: 21.73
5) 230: 25.7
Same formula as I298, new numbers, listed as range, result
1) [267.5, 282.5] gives 22.9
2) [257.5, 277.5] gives 22.5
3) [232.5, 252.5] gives 24.1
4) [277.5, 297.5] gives 22.3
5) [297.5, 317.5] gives 20.9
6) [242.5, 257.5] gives 23.8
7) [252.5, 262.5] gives 22.3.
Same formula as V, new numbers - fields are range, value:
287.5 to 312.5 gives 22.83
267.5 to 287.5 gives 24.88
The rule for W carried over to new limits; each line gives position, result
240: 25.53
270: 24.88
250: 24.37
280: 21.88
